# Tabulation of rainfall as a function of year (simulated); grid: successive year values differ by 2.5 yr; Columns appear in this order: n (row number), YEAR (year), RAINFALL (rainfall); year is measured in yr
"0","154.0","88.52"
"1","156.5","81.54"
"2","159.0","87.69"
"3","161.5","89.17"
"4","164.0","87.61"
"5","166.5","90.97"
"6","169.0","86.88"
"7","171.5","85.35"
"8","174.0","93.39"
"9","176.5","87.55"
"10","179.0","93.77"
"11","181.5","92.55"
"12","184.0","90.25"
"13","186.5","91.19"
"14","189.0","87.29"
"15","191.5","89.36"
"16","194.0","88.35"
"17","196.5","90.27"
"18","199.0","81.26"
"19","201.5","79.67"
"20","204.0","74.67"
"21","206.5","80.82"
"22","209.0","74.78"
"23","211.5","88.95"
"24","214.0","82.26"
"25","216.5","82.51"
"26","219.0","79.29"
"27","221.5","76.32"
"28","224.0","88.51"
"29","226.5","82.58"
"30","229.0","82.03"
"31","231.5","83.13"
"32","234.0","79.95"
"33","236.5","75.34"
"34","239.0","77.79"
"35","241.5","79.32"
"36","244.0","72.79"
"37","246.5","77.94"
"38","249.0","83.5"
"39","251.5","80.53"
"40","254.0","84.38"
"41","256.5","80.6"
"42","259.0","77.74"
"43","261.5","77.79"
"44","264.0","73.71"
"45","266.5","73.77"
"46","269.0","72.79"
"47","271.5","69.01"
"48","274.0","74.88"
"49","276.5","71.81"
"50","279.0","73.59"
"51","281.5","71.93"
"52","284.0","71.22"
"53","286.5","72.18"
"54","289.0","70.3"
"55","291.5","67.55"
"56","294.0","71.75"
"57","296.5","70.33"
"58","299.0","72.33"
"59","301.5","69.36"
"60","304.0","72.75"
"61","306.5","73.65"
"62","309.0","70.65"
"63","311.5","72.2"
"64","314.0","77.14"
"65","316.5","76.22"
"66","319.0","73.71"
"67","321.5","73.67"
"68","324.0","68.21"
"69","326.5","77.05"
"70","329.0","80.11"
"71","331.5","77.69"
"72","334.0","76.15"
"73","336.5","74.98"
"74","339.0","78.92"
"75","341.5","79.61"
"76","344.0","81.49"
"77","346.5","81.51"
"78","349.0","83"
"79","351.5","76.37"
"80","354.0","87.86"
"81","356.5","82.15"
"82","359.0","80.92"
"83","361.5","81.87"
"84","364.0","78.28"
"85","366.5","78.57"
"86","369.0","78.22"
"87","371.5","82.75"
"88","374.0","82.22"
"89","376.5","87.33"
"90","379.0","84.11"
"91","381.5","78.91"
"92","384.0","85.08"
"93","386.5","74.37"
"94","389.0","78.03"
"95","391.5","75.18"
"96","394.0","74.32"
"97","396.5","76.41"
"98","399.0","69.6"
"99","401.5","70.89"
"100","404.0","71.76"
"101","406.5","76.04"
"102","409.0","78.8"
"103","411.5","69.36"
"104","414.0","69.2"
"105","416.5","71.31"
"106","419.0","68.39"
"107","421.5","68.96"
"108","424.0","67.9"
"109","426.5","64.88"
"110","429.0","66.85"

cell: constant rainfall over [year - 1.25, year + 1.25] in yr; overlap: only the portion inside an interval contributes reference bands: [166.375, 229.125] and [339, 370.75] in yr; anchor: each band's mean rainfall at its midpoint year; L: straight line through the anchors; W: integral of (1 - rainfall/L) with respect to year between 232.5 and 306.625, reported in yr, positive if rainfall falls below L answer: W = 7.6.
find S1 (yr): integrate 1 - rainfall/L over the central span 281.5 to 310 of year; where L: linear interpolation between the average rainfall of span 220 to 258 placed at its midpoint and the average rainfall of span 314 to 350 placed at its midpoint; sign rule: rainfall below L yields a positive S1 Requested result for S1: 2.7 yr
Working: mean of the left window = 80.3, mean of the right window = 77.3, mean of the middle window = 71.1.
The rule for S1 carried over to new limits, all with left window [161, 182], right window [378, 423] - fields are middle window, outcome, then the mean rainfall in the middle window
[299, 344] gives 2.6 yr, 74.9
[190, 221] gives 1.7 yr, 82.6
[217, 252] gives 2.2 yr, 80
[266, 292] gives 3.4 yr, 71.8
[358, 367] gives -0.4 yr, 80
